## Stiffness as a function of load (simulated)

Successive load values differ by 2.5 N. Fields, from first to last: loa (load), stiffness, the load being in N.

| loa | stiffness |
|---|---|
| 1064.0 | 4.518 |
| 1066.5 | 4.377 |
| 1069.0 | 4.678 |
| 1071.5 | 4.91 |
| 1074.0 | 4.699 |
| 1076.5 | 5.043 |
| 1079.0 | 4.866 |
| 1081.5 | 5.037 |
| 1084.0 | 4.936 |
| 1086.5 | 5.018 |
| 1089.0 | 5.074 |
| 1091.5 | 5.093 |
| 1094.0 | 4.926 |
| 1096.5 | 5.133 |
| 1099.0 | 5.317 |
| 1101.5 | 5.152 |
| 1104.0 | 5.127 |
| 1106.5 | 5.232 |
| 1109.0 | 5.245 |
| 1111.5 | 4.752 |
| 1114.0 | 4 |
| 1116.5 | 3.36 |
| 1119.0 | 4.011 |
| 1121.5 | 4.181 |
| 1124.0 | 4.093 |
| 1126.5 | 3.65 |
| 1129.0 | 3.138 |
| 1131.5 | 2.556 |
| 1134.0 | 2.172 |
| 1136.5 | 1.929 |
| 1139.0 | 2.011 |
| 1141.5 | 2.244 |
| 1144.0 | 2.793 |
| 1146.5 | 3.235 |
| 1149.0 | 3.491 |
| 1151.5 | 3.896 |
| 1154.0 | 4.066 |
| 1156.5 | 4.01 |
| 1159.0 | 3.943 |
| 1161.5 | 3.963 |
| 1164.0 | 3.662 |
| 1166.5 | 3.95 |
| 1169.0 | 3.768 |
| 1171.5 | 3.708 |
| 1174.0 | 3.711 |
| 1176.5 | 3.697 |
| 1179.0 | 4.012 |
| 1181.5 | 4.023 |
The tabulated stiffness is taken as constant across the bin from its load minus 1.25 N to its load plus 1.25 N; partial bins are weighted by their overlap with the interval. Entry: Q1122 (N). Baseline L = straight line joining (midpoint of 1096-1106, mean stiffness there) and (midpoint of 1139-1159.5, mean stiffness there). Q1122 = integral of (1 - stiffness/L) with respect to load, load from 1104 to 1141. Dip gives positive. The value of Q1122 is 6.93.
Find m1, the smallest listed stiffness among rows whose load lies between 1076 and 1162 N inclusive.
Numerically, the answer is 1.929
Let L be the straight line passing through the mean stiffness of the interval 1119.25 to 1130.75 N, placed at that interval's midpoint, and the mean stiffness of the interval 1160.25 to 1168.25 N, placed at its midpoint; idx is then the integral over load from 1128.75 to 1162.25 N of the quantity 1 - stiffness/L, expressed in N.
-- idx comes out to 6.3 N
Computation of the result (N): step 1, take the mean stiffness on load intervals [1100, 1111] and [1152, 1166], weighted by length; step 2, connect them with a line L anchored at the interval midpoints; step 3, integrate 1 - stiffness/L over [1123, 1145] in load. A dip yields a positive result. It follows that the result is 8.8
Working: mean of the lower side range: 5.16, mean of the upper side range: 3.93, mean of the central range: 2.72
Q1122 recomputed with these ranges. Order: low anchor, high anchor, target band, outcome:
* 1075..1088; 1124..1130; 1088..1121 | -4.1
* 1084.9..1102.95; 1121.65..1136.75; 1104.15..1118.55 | -1.4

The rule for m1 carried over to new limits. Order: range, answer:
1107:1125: 3.36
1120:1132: 2.556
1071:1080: 4.699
